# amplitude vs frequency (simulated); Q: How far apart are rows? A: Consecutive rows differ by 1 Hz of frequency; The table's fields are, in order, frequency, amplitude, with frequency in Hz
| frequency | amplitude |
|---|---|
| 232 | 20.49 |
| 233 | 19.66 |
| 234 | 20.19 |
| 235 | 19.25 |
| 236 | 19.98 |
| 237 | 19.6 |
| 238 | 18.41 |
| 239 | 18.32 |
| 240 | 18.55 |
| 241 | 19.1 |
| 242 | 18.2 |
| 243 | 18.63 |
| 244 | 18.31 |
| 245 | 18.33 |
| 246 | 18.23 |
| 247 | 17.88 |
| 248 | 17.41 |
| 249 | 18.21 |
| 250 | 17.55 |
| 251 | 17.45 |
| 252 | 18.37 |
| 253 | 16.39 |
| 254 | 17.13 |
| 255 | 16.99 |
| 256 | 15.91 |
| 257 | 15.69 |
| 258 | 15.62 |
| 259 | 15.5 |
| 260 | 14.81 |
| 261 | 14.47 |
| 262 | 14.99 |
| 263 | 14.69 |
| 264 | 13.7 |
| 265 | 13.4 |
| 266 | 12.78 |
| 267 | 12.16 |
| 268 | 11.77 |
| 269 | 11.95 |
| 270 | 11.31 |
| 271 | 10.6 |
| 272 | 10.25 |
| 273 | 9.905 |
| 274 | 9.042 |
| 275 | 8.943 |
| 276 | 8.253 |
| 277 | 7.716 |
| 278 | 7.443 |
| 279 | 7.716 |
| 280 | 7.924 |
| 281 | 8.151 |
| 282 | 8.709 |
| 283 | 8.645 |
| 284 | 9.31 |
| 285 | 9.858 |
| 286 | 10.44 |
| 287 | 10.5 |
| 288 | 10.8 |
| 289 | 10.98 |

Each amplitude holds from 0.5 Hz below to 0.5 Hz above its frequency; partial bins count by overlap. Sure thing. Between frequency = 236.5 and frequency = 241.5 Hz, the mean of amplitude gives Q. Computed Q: 18.8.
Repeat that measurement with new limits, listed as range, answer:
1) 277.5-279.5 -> 7.58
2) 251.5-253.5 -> 17.4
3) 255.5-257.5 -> 15.8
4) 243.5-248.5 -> 18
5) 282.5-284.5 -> 8.98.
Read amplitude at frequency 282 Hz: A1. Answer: 8.709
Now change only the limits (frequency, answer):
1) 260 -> 14.81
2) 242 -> 18.2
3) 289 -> 10.98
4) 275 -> 8.943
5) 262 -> 14.99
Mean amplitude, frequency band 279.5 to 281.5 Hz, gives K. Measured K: 8.04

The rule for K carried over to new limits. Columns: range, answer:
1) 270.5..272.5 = 10.4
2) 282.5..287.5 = 9.75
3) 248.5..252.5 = 17.9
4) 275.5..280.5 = 7.81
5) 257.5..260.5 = 15.3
